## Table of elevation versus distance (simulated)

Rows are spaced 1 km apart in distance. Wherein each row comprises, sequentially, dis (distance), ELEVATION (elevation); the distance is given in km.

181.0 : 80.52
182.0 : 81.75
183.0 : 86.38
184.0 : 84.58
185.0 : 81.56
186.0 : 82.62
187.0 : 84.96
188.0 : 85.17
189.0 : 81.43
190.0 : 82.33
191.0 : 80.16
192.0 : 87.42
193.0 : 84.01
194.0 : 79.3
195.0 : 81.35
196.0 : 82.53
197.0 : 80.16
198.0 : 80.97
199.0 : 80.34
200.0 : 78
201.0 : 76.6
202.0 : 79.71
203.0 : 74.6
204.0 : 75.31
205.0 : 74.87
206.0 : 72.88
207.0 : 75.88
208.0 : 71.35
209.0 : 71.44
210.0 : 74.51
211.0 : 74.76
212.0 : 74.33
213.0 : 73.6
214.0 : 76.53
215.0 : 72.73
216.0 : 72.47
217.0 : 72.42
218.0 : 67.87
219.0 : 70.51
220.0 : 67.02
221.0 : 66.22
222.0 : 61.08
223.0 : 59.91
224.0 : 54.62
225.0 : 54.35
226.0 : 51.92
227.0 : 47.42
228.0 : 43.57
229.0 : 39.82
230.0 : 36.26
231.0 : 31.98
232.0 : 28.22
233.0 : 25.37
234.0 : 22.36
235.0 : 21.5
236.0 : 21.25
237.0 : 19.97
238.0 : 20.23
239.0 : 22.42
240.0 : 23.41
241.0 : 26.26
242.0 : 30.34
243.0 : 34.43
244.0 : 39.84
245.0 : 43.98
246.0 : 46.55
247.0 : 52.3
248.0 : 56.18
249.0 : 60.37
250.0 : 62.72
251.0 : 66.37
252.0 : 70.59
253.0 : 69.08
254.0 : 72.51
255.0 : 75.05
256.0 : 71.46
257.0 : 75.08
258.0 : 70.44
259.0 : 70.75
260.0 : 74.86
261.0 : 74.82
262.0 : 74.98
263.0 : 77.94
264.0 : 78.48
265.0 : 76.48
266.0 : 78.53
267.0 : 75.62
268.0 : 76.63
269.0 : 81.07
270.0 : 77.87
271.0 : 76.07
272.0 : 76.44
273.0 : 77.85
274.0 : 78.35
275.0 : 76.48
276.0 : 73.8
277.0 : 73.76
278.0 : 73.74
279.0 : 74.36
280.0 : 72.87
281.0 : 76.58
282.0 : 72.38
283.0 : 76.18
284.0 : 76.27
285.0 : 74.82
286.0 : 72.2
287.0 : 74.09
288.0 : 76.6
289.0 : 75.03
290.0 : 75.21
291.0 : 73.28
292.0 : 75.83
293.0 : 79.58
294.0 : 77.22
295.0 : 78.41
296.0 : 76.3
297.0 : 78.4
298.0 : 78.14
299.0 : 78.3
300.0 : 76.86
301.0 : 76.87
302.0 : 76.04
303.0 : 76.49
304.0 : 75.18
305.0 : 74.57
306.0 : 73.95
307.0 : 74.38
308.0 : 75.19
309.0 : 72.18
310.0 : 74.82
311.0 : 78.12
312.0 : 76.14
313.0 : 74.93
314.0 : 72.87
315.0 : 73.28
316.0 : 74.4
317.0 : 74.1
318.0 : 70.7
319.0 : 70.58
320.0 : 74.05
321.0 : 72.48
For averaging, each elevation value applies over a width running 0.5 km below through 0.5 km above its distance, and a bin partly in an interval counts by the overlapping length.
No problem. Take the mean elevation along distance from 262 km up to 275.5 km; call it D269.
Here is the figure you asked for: 77.4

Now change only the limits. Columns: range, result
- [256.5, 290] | 75.5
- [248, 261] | 69.6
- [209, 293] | 62.1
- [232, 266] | 52.4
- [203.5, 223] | 71.6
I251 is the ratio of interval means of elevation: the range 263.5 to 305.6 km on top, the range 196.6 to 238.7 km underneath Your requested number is 1.3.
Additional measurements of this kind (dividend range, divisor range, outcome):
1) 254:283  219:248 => 1.89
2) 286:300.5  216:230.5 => 1.34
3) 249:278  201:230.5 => 1.12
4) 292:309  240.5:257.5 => 1.36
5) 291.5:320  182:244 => 1.21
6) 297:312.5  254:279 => 1.00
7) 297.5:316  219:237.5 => 1.77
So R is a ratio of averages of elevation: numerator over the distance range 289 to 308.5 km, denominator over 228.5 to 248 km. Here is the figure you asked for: 2.4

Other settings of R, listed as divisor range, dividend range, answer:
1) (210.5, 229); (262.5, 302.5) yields 1.19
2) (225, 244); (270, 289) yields 2.41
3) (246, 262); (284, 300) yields 1.13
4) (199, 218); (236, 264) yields 0.73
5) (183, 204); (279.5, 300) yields 0.93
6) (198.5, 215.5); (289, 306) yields 1.02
